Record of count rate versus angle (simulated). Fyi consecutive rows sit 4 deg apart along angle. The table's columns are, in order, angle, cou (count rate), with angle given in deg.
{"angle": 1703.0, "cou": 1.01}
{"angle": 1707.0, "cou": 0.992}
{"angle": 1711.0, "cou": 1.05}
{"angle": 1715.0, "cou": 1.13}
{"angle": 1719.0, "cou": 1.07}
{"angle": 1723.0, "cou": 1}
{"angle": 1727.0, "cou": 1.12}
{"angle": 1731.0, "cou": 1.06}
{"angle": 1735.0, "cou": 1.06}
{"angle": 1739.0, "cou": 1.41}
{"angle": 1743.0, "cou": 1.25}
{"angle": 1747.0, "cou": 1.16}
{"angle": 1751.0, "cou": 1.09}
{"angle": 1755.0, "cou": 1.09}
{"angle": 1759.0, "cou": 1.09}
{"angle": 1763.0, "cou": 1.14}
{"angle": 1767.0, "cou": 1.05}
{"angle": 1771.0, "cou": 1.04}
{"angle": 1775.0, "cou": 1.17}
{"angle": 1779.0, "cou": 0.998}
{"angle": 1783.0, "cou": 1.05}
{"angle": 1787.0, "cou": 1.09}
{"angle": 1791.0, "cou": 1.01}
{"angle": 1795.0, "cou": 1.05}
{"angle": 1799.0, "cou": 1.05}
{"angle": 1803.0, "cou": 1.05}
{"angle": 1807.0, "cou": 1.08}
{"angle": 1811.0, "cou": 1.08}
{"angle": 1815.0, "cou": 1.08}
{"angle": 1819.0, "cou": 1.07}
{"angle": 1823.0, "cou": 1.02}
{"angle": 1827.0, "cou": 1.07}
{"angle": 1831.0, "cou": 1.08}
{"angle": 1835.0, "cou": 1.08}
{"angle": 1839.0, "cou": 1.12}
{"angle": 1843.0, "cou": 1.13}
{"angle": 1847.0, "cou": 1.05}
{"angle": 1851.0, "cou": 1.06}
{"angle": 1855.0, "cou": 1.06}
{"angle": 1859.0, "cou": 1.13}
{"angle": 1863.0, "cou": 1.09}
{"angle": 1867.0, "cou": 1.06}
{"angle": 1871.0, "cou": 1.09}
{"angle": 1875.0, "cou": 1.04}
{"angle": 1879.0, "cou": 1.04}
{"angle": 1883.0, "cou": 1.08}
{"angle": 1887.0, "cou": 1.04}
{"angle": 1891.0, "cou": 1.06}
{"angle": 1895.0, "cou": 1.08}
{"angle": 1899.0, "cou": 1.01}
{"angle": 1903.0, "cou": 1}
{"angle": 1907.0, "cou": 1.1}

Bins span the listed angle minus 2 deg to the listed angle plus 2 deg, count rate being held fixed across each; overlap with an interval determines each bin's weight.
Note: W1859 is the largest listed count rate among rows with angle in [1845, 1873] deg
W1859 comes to 1.13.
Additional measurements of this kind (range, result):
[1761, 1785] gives 1.17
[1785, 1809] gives 1.09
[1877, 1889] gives 1.08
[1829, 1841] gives 1.12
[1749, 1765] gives 1.14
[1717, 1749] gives 1.41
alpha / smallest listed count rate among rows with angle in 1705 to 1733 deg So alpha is 0.992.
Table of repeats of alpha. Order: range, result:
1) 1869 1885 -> 1.04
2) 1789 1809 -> 1.01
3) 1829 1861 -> 1.05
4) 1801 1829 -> 1.02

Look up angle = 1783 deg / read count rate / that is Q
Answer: 1.05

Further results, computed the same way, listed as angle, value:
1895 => 1.08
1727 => 1.12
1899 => 1.01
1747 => 1.16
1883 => 1.08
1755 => 1.09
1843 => 1.13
